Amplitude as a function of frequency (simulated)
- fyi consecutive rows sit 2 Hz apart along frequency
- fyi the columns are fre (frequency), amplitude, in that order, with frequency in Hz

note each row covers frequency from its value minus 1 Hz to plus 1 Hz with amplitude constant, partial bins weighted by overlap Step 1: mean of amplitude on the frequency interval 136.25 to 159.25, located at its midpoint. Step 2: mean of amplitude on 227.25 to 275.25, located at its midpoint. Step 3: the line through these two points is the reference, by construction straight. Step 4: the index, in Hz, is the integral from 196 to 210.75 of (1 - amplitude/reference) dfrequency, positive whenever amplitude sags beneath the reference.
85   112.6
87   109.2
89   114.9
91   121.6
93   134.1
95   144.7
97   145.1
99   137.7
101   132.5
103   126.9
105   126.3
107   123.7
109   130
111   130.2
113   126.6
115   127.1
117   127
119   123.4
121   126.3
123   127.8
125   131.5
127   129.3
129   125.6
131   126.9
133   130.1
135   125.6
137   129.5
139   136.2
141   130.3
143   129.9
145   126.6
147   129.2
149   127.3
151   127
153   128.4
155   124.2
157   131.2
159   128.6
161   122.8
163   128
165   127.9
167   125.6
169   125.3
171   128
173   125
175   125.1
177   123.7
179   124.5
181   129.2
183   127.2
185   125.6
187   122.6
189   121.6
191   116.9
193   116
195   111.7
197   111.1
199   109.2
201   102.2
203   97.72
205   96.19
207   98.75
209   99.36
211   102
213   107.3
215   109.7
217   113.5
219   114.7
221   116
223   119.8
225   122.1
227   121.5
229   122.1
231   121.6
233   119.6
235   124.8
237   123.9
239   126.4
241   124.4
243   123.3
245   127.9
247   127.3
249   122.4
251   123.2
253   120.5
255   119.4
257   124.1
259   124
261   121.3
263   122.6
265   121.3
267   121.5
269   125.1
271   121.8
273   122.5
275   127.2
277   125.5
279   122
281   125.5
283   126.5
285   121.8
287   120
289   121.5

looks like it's 2.79 Hz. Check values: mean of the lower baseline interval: 129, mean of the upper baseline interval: 123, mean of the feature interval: 102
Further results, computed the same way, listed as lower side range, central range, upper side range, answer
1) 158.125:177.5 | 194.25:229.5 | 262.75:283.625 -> 4.4 Hz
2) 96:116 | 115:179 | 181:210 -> -2.9 Hz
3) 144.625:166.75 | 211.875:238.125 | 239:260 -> 1.4 Hz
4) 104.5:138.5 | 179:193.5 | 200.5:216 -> -2.0 Hz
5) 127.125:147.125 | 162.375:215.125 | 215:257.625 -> 3.8 Hz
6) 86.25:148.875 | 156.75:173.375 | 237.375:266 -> 0.0 Hz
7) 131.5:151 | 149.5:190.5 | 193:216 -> -2.8 Hz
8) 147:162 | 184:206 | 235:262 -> 2.4 Hz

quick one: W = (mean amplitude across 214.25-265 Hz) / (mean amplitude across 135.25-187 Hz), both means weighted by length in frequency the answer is 1.0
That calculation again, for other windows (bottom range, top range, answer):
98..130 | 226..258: 0.96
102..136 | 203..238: 0.89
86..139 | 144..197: 0.97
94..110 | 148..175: 0.95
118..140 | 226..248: 0.97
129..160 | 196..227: 0.84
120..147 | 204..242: 0.89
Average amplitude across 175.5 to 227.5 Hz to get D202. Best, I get 114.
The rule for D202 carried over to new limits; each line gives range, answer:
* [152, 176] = 127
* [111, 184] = 127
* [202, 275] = 118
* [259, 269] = 122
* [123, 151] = 129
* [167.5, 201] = 121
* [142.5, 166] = 128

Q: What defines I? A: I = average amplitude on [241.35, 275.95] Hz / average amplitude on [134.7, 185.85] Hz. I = 1.0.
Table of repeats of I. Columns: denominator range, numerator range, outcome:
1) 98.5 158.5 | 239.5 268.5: 0.96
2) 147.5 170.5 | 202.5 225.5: 0.85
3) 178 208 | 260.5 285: 1.08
